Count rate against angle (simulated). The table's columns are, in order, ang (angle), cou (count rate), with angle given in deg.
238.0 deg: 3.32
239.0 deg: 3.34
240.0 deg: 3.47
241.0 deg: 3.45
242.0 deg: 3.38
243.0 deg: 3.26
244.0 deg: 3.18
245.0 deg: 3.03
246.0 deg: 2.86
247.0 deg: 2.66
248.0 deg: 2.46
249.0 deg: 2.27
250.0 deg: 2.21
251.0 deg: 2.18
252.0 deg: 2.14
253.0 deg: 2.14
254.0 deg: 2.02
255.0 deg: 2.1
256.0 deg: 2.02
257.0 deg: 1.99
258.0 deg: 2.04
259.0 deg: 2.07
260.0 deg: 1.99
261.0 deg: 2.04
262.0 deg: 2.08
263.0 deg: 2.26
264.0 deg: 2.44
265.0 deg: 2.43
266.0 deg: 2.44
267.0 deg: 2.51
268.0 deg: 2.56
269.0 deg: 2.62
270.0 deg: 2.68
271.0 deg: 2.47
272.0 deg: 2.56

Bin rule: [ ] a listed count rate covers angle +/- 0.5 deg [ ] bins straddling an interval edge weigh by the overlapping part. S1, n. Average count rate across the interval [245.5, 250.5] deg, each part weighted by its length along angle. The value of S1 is 2.49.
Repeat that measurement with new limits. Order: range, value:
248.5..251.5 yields 2.22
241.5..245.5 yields 3.21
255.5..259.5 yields 2.03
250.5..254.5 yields 2.12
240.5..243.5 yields 3.36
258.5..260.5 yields 2.03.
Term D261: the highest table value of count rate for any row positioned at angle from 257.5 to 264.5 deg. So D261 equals 2.44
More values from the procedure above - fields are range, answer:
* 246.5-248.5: 2.66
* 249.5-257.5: 2.21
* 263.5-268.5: 2.56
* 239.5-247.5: 3.47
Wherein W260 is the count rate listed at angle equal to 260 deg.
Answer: 1.99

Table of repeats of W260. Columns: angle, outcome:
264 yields 2.44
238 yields 3.32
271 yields 2.47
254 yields 2.02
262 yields 2.08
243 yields 3.26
